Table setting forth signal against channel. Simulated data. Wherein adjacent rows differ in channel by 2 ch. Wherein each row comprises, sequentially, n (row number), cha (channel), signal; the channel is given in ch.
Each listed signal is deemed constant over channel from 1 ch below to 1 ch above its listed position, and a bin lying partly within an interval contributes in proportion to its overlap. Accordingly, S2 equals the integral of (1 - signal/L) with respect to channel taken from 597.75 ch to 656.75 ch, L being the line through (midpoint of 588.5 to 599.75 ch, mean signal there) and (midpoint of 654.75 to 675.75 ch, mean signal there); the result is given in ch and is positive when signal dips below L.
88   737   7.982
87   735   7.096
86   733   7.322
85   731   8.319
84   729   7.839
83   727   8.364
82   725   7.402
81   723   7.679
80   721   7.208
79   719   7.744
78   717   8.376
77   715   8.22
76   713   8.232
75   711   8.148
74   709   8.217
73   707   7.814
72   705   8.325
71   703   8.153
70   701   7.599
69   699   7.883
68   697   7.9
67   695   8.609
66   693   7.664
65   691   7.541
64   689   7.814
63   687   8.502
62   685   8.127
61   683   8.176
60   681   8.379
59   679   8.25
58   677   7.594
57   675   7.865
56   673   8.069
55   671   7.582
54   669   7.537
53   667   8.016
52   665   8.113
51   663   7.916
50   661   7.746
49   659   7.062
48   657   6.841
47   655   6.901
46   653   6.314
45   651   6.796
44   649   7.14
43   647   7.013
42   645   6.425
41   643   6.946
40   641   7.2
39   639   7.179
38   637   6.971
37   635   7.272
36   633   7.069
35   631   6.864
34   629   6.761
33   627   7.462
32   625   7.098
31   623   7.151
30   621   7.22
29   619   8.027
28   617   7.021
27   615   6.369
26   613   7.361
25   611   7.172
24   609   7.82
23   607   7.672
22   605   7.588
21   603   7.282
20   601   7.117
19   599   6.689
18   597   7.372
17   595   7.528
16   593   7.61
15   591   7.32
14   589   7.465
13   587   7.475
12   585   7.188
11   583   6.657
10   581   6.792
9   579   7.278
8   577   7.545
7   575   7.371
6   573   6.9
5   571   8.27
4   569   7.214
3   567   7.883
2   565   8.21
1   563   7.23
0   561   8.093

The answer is 2.9 ch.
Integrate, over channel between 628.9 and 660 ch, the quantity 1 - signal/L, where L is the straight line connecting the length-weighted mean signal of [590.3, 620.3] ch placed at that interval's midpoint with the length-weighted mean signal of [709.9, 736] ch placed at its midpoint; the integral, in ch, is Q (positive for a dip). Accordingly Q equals 2.4 ch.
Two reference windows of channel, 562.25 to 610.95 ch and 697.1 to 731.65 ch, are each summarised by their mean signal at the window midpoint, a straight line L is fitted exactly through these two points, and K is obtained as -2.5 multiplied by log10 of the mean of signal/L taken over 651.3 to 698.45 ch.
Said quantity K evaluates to 0.006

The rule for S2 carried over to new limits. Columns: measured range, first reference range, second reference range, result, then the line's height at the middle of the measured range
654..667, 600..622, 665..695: 0.52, 7.79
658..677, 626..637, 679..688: 0.38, 7.92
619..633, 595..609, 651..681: 0.50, 7.42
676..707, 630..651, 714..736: -2.32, 7.47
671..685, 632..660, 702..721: -0.98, 7.5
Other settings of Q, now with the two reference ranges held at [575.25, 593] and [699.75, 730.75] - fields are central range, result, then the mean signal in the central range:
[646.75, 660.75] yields 1.3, 6.91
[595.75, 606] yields 0.2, 7.22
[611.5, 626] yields 0.5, 7.18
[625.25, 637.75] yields 0.7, 7.07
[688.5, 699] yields -0.1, 7.91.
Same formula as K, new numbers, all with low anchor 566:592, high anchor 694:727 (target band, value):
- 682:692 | -0.02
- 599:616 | 0.03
